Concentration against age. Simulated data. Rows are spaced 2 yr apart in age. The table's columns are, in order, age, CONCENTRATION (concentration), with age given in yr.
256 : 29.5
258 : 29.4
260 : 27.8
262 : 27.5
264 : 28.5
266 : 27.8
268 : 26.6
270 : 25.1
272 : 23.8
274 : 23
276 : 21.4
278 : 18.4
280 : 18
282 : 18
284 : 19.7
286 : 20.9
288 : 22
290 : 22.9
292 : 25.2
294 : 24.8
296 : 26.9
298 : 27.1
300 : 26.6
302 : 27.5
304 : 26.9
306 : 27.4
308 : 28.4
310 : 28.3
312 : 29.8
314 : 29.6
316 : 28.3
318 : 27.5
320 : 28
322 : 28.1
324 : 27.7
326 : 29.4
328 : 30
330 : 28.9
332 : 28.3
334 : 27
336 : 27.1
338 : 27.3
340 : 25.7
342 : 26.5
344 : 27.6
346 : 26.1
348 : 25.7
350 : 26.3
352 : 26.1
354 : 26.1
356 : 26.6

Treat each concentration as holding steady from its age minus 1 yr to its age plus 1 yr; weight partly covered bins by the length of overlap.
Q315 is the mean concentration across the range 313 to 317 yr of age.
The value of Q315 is 29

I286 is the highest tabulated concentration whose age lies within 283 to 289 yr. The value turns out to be 22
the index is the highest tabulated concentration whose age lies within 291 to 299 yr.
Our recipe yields 27.1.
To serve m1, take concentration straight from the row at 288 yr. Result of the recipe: 22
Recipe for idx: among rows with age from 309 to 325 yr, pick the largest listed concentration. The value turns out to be 29.8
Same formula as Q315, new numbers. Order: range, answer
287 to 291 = 22.4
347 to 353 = 26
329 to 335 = 28.1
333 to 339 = 27.1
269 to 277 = 23.3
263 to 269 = 27.6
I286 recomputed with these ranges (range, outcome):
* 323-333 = 30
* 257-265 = 29.4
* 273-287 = 23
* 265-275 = 27.8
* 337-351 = 27.6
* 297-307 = 27.5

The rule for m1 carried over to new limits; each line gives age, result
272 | 23.8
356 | 26.6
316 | 28.3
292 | 25.2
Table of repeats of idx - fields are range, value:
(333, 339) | 27.3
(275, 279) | 21.4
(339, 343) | 26.5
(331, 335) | 28.3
